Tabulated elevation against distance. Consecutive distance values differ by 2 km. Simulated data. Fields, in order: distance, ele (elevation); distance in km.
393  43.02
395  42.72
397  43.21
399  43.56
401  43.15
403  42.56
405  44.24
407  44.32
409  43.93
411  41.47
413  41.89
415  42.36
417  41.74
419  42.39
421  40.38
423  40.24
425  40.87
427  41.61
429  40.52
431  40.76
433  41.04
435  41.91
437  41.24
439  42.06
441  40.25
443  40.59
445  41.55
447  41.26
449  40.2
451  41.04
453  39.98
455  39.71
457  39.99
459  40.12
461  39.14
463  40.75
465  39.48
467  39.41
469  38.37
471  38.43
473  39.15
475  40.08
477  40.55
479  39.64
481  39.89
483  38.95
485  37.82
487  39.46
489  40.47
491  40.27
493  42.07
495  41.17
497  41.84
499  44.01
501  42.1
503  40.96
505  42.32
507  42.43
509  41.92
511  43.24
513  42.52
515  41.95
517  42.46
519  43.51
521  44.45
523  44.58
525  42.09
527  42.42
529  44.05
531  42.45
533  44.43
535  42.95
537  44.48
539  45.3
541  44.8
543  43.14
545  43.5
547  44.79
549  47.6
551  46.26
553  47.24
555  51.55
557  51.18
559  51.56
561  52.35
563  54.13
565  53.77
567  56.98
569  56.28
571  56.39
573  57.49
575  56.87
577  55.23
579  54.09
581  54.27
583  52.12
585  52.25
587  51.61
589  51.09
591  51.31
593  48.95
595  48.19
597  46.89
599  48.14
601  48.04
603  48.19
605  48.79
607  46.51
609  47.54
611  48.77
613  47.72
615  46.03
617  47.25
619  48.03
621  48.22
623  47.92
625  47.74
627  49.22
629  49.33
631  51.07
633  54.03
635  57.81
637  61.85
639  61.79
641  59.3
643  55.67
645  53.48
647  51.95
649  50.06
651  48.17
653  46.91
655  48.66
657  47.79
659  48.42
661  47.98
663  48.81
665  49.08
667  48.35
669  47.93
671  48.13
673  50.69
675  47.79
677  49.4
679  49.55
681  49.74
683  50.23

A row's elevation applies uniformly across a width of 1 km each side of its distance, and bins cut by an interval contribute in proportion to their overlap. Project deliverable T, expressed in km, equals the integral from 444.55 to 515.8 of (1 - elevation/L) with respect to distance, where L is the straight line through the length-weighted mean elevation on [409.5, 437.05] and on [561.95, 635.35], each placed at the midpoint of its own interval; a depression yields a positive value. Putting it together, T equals 6.2 km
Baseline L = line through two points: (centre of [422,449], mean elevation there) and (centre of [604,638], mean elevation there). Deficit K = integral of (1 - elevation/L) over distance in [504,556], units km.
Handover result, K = 1.7 km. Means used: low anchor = 41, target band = 44.1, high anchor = 49.9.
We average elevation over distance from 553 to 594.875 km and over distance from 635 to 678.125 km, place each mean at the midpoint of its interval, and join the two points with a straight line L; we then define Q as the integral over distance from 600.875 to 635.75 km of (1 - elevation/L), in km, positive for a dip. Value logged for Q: 2.11 km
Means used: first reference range 53.2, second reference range 51.2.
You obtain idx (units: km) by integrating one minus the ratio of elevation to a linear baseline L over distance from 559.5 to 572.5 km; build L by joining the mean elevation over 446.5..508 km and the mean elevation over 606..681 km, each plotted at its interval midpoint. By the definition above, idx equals -2.7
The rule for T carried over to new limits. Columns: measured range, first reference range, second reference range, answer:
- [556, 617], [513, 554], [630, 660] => -3.9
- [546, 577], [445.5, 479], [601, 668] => -4.4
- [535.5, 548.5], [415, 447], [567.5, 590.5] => 1.7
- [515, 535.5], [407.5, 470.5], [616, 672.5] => 0.8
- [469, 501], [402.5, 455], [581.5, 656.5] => 2.9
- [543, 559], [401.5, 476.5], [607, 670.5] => -0.4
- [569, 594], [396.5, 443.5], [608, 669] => -2.7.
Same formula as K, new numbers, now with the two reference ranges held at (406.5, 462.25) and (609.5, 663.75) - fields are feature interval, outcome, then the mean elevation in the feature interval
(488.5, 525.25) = 1.86 km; 42.4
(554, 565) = -1.20 km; 52.3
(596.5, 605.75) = 0.21 km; 48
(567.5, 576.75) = -1.72 km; 56.6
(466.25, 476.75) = 0.91 km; 39.2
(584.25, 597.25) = -0.41 km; 50.2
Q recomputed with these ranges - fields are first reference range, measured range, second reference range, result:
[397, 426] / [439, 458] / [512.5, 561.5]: 1.2 km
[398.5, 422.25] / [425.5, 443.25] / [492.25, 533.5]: 0.6 km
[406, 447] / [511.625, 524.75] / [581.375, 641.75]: 0.8 km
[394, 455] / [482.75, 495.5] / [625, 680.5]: 1.3 km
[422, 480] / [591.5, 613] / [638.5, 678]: -0.2 km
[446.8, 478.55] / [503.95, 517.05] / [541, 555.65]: 0.3 km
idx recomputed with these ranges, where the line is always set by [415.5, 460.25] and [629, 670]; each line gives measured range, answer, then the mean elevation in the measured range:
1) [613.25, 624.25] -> 0.6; 47.5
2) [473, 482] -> 0.6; 39.9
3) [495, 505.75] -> 0.5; 42.1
